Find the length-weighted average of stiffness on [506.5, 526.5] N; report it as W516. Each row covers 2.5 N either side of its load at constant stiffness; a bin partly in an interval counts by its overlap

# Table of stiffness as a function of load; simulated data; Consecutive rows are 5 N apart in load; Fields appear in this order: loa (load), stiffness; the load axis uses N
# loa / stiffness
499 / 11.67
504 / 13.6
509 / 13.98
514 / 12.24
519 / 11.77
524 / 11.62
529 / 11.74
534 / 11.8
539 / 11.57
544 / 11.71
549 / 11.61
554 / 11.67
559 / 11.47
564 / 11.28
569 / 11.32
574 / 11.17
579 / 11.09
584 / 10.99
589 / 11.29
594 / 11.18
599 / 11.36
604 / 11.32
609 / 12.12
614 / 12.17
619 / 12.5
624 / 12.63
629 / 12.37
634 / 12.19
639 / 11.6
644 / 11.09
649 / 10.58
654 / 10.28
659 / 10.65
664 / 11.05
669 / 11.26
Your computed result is 12.4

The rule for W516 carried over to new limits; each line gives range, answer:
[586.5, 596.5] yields 11.2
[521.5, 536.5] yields 11.7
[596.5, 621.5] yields 11.9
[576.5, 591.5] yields 11.1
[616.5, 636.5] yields 12.4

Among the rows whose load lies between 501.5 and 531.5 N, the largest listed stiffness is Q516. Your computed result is 13.98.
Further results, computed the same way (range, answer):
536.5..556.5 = 11.71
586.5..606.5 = 11.36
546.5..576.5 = 11.67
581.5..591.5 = 11.29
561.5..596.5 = 11.32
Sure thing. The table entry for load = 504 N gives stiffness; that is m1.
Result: 13.6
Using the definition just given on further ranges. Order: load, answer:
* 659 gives 10.65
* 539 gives 11.57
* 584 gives 10.99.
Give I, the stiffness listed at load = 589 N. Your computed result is 11.29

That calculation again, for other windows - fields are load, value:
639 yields 11.6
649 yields 10.58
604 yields 11.32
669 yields 11.26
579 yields 11.09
